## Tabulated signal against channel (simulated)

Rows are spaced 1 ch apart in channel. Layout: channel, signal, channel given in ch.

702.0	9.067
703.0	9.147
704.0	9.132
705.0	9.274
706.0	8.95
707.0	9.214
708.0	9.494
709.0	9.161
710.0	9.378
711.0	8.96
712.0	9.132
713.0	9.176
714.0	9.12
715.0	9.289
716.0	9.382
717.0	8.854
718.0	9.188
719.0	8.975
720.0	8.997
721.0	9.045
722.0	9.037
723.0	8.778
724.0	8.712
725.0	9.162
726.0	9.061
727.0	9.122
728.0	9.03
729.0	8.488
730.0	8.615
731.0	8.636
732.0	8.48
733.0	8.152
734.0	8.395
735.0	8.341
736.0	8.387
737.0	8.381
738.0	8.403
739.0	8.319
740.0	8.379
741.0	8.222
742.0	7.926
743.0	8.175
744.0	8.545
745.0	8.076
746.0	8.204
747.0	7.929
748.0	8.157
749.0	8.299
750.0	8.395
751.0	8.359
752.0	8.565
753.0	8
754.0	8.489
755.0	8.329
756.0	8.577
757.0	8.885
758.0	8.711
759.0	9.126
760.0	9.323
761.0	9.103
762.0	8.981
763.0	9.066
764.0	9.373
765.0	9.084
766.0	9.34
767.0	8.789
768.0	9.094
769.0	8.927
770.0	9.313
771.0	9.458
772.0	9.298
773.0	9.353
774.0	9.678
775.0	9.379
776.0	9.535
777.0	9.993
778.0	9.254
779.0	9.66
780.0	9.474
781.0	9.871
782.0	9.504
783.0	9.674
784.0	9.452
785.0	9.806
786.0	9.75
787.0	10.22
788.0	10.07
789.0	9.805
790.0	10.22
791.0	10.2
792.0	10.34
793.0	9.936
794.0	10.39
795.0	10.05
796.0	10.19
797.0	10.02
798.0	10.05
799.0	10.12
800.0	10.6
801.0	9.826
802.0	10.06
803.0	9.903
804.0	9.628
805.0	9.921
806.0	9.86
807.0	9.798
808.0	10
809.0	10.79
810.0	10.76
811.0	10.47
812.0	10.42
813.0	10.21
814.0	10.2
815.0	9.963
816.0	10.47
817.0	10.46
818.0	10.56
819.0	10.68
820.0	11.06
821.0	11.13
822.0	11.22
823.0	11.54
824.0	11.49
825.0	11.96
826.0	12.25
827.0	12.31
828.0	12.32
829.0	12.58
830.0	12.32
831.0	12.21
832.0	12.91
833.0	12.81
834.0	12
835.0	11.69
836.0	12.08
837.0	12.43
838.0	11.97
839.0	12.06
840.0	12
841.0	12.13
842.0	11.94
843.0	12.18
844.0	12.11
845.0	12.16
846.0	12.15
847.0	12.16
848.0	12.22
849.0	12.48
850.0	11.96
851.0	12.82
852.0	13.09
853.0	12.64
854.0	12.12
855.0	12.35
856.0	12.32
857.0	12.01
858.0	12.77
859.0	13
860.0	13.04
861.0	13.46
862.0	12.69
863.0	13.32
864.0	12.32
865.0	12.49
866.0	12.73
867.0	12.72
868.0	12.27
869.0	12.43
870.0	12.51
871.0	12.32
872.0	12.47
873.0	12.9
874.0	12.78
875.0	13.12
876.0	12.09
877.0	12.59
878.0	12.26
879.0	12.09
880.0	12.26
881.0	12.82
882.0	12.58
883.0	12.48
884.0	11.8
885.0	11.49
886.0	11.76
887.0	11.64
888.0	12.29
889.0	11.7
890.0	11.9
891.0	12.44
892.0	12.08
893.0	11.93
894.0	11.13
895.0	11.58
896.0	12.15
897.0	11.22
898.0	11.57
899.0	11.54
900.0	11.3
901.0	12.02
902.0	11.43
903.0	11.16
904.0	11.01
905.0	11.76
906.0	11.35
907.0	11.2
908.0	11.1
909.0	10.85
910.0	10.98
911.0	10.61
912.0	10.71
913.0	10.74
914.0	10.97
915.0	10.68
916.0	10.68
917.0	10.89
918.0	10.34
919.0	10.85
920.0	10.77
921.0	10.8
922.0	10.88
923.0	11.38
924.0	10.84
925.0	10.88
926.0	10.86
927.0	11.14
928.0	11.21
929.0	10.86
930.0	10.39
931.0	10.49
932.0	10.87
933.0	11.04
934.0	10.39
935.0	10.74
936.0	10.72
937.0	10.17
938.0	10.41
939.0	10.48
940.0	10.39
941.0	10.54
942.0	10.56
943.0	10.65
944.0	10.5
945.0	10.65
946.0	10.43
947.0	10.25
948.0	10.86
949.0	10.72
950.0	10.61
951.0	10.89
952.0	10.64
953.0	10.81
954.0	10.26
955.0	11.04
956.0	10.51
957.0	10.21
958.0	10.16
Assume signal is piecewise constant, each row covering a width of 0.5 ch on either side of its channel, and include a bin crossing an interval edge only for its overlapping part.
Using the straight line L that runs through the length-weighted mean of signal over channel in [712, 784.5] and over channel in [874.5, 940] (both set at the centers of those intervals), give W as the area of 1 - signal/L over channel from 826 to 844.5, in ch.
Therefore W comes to -3.6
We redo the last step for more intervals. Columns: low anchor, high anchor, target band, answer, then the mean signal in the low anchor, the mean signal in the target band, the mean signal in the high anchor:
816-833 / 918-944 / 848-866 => -1.96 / 11.7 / 12.6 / 10.7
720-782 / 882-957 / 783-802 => -1.39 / 8.81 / 10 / 11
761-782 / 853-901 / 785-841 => -1.96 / 9.34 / 10.9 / 12.3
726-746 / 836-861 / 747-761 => 0.79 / 8.44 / 8.55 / 12.4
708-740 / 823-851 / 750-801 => 4.55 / 8.85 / 9.45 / 12.2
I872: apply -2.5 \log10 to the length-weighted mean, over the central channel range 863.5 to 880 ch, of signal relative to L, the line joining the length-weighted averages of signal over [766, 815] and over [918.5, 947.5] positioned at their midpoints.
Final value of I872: -0.21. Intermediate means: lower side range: 9.86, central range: 12.5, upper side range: 10.7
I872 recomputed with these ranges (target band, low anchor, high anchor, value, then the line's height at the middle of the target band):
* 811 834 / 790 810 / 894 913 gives -0.103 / 10.4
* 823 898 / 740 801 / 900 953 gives -0.208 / 10.2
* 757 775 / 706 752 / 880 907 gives 0.026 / 9.39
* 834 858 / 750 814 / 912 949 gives -0.211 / 10.1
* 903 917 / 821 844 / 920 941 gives 0.005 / 11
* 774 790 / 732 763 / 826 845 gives 0.024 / 9.93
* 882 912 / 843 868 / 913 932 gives -0.009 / 11.5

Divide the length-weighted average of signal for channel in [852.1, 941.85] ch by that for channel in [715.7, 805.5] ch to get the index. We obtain 1.3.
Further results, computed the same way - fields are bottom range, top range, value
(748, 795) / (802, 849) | 1.22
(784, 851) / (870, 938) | 1.03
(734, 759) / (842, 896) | 1.48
